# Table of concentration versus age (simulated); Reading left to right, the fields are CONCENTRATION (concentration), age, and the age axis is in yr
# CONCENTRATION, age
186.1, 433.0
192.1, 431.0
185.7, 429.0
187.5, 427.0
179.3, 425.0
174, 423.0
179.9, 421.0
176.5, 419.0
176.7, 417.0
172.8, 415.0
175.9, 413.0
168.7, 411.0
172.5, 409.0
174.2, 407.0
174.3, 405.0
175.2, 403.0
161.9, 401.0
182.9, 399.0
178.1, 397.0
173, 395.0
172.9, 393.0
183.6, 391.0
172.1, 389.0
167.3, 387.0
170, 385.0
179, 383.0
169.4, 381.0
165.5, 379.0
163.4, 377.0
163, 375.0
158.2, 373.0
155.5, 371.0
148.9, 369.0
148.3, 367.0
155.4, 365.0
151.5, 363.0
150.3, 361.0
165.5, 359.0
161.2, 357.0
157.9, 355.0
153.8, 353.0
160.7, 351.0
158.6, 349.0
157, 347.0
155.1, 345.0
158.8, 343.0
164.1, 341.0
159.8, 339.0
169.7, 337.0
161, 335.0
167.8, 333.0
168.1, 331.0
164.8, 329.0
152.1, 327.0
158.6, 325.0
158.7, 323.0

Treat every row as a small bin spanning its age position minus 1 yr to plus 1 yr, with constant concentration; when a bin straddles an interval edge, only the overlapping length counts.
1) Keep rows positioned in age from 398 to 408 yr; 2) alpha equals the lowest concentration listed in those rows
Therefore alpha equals 161.9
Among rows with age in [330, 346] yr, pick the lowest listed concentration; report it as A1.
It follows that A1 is 155.1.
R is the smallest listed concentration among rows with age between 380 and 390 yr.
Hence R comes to 167.3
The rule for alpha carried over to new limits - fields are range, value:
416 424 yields 174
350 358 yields 153.8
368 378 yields 148.9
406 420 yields 168.7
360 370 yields 148.3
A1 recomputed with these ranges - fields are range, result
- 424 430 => 179.3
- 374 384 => 163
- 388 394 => 172.1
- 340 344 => 158.8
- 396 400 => 178.1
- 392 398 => 172.9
